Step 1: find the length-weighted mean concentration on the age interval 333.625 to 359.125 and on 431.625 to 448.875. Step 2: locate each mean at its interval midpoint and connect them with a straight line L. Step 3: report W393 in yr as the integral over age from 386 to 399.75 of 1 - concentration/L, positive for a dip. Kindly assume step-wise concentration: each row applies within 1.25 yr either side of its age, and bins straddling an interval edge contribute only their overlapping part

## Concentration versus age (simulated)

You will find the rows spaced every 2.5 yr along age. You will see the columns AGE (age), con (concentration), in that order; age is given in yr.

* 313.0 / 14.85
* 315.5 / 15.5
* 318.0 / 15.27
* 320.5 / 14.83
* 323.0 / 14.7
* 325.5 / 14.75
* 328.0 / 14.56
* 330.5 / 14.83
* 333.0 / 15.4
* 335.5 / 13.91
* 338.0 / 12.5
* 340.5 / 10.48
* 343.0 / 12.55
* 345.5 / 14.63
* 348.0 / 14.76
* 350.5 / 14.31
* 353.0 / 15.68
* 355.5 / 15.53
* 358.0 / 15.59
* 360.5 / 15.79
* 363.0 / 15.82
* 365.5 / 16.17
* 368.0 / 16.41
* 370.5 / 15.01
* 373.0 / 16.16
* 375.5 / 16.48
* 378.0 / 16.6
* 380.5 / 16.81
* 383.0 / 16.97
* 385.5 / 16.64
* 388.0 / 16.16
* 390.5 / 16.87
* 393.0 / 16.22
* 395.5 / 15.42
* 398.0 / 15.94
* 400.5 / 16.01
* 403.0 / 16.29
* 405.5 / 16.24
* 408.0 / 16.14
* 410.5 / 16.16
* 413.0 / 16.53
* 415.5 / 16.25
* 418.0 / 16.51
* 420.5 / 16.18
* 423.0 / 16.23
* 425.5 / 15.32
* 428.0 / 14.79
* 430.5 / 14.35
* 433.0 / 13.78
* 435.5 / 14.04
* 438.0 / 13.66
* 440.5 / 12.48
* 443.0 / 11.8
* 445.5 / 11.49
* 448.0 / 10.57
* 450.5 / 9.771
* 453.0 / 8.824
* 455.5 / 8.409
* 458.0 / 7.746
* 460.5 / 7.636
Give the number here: -2.92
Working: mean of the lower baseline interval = 14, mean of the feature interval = 16.1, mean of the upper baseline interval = 12.6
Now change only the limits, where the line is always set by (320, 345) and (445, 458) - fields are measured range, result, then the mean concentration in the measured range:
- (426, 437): -4.3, 14.3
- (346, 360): -2.2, 15.2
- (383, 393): -4.0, 16.6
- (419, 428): -4.5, 15.8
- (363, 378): -4.4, 16.1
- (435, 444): -2.7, 12.9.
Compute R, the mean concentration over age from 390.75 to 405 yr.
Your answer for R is 16.1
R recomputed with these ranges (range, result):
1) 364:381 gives 16.2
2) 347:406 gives 16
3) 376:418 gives 16.3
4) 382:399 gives 16.3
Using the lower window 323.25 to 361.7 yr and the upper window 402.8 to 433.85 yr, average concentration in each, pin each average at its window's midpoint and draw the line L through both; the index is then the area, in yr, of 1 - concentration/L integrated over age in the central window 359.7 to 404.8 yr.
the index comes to -3.4 yr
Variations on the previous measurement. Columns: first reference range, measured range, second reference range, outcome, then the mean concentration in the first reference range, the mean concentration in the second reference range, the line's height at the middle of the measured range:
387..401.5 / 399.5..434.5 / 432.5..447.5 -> -3.3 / 16.1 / 12.7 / 14.4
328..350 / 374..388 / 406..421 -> -1.4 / 13.7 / 16.3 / 15.2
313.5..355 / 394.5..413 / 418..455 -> -3.5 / 14.3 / 13.1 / 13.5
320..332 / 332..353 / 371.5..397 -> 2.1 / 14.7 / 16.4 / 15.2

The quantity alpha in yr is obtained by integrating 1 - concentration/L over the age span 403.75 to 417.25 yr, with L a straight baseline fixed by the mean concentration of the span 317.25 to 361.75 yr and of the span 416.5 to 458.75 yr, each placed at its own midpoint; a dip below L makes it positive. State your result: -3.09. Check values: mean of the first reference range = 14.4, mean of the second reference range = 12.8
